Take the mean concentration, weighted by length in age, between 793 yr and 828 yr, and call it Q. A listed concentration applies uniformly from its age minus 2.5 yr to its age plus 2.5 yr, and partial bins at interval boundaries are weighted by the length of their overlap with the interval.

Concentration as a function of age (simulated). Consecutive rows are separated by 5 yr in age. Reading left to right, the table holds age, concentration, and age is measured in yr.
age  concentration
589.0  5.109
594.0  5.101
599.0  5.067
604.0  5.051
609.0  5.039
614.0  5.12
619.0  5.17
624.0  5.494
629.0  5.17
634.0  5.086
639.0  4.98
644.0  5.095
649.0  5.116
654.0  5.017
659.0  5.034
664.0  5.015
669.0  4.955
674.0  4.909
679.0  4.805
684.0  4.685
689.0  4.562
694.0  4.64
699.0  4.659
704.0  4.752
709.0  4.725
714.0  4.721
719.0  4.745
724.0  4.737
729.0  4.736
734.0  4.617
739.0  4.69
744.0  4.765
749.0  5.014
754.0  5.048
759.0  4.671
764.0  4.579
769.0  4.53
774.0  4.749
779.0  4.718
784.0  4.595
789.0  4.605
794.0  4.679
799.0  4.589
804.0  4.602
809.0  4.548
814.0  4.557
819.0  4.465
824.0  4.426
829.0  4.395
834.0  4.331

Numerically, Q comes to 4.54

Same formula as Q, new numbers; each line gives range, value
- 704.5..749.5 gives 4.74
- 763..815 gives 4.62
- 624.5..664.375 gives 5.09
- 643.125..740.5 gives 4.81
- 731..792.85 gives 4.71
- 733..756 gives 4.84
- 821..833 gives 4.4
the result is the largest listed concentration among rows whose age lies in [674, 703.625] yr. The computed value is 4.909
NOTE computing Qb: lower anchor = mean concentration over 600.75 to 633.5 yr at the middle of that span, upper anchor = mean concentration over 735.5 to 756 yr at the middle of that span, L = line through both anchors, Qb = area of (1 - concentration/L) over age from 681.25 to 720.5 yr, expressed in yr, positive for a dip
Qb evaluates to 2.2 yr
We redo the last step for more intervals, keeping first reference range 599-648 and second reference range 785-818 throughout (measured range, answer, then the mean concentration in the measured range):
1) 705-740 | 0.8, 4.71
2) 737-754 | -0.4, 4.86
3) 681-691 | 0.6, 4.64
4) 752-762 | -0.2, 4.84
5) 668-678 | 0.1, 4.91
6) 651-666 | 0.0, 5.03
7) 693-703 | 0.5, 4.67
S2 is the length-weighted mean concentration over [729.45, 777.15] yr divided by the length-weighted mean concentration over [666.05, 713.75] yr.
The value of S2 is 1.0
